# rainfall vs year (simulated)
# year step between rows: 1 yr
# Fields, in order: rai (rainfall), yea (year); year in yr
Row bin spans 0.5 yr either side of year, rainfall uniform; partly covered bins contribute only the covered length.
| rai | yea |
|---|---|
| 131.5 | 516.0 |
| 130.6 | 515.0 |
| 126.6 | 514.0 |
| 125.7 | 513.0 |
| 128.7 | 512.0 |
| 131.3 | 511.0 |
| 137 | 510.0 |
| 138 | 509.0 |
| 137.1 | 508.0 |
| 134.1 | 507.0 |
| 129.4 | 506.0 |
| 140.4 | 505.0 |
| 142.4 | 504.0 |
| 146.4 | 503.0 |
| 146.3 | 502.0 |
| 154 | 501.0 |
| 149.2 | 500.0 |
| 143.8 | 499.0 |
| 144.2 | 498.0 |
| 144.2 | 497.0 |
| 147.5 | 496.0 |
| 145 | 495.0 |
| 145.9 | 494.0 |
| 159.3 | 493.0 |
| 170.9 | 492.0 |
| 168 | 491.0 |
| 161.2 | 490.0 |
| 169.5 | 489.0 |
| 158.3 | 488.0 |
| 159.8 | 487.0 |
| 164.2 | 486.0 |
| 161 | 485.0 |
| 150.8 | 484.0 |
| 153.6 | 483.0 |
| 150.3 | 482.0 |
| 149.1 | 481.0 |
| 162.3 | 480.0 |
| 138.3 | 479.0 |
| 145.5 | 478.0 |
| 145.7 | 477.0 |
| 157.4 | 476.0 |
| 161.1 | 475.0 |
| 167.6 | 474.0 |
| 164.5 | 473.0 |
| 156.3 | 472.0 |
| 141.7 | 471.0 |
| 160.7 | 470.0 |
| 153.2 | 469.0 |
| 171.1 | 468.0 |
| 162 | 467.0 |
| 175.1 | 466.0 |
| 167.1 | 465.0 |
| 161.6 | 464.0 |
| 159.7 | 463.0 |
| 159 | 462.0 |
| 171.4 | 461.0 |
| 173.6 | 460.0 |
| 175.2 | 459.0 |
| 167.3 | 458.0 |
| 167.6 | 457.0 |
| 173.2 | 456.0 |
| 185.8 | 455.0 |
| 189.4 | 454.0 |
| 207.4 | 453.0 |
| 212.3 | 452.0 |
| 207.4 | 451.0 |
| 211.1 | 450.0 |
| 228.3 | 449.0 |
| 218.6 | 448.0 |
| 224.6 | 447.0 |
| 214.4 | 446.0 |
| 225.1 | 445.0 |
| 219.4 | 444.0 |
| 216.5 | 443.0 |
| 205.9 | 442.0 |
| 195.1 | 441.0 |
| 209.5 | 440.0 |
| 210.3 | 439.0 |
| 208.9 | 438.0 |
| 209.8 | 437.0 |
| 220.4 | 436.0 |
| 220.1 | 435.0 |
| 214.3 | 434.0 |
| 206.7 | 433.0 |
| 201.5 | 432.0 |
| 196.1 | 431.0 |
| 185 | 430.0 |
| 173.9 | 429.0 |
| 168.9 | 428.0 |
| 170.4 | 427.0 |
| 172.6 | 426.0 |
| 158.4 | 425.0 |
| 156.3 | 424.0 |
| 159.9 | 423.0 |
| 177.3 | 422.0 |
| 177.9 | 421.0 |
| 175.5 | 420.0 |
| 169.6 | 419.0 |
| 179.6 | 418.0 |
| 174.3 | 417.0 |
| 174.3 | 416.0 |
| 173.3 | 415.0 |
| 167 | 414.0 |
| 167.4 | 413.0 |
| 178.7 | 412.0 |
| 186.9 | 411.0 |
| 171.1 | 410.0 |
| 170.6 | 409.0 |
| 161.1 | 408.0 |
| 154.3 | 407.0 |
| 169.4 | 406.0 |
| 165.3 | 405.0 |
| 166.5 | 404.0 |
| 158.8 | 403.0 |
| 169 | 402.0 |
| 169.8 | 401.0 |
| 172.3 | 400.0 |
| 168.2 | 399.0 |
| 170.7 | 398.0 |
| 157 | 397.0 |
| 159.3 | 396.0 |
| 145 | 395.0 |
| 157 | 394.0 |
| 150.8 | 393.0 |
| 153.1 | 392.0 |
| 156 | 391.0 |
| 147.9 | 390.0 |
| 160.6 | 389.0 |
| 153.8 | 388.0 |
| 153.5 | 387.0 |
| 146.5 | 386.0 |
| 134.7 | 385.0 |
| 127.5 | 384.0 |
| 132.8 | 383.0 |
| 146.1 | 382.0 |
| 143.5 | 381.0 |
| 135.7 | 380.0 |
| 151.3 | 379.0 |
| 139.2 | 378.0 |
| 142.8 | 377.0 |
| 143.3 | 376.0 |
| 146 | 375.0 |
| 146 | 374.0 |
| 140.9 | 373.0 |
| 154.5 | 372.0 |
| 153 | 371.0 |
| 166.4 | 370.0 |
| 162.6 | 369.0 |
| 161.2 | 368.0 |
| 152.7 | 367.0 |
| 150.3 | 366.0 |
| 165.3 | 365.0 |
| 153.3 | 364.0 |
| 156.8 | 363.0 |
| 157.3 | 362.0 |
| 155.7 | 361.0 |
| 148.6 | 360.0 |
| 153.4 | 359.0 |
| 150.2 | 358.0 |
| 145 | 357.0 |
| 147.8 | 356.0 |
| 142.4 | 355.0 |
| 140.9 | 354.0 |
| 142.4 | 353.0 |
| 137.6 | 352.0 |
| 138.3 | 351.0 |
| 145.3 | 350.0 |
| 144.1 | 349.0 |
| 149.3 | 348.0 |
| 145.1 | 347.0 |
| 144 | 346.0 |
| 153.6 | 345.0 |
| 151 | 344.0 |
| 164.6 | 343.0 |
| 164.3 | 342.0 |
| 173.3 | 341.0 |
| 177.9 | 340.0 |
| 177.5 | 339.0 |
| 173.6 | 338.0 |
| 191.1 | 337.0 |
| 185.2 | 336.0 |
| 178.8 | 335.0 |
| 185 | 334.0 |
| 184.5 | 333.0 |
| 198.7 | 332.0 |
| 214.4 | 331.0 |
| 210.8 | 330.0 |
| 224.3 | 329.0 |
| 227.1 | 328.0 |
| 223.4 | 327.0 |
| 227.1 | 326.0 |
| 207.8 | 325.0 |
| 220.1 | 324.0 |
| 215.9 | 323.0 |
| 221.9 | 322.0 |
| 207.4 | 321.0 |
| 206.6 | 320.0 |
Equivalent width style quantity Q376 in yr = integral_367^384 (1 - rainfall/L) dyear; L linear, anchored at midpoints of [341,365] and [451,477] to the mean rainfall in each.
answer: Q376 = 0.7 yr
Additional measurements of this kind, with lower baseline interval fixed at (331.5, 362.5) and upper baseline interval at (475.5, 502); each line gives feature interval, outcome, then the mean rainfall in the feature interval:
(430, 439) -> -3.0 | 208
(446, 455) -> -3.2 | 211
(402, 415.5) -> -1.0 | 169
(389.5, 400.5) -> 0.0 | 158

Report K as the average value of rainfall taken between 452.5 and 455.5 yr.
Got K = 194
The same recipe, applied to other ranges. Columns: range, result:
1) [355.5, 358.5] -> 148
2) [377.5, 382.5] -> 143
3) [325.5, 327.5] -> 225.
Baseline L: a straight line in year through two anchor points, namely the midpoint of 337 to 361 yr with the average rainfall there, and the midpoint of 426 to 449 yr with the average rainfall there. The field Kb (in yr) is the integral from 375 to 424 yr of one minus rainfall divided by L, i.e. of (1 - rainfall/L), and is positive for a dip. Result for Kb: 6.3 yr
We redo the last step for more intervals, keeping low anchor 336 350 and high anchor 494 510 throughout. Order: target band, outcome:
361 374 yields 0.3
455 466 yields -1.6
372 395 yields 1.7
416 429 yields -1.5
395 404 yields -0.5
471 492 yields -1.7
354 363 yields 0.6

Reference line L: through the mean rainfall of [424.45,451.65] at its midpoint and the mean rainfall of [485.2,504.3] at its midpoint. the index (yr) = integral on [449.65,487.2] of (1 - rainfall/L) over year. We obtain 2.2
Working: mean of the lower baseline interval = 203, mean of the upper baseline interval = 154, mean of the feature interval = 167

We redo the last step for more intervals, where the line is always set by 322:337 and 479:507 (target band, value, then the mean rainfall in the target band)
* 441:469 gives -4.3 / 190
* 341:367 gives 6.4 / 150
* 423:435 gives -0.6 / 183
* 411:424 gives 0.3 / 173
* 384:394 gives 2.0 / 150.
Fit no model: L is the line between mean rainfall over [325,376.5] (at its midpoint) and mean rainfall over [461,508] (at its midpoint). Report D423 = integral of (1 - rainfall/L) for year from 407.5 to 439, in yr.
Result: -4.5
